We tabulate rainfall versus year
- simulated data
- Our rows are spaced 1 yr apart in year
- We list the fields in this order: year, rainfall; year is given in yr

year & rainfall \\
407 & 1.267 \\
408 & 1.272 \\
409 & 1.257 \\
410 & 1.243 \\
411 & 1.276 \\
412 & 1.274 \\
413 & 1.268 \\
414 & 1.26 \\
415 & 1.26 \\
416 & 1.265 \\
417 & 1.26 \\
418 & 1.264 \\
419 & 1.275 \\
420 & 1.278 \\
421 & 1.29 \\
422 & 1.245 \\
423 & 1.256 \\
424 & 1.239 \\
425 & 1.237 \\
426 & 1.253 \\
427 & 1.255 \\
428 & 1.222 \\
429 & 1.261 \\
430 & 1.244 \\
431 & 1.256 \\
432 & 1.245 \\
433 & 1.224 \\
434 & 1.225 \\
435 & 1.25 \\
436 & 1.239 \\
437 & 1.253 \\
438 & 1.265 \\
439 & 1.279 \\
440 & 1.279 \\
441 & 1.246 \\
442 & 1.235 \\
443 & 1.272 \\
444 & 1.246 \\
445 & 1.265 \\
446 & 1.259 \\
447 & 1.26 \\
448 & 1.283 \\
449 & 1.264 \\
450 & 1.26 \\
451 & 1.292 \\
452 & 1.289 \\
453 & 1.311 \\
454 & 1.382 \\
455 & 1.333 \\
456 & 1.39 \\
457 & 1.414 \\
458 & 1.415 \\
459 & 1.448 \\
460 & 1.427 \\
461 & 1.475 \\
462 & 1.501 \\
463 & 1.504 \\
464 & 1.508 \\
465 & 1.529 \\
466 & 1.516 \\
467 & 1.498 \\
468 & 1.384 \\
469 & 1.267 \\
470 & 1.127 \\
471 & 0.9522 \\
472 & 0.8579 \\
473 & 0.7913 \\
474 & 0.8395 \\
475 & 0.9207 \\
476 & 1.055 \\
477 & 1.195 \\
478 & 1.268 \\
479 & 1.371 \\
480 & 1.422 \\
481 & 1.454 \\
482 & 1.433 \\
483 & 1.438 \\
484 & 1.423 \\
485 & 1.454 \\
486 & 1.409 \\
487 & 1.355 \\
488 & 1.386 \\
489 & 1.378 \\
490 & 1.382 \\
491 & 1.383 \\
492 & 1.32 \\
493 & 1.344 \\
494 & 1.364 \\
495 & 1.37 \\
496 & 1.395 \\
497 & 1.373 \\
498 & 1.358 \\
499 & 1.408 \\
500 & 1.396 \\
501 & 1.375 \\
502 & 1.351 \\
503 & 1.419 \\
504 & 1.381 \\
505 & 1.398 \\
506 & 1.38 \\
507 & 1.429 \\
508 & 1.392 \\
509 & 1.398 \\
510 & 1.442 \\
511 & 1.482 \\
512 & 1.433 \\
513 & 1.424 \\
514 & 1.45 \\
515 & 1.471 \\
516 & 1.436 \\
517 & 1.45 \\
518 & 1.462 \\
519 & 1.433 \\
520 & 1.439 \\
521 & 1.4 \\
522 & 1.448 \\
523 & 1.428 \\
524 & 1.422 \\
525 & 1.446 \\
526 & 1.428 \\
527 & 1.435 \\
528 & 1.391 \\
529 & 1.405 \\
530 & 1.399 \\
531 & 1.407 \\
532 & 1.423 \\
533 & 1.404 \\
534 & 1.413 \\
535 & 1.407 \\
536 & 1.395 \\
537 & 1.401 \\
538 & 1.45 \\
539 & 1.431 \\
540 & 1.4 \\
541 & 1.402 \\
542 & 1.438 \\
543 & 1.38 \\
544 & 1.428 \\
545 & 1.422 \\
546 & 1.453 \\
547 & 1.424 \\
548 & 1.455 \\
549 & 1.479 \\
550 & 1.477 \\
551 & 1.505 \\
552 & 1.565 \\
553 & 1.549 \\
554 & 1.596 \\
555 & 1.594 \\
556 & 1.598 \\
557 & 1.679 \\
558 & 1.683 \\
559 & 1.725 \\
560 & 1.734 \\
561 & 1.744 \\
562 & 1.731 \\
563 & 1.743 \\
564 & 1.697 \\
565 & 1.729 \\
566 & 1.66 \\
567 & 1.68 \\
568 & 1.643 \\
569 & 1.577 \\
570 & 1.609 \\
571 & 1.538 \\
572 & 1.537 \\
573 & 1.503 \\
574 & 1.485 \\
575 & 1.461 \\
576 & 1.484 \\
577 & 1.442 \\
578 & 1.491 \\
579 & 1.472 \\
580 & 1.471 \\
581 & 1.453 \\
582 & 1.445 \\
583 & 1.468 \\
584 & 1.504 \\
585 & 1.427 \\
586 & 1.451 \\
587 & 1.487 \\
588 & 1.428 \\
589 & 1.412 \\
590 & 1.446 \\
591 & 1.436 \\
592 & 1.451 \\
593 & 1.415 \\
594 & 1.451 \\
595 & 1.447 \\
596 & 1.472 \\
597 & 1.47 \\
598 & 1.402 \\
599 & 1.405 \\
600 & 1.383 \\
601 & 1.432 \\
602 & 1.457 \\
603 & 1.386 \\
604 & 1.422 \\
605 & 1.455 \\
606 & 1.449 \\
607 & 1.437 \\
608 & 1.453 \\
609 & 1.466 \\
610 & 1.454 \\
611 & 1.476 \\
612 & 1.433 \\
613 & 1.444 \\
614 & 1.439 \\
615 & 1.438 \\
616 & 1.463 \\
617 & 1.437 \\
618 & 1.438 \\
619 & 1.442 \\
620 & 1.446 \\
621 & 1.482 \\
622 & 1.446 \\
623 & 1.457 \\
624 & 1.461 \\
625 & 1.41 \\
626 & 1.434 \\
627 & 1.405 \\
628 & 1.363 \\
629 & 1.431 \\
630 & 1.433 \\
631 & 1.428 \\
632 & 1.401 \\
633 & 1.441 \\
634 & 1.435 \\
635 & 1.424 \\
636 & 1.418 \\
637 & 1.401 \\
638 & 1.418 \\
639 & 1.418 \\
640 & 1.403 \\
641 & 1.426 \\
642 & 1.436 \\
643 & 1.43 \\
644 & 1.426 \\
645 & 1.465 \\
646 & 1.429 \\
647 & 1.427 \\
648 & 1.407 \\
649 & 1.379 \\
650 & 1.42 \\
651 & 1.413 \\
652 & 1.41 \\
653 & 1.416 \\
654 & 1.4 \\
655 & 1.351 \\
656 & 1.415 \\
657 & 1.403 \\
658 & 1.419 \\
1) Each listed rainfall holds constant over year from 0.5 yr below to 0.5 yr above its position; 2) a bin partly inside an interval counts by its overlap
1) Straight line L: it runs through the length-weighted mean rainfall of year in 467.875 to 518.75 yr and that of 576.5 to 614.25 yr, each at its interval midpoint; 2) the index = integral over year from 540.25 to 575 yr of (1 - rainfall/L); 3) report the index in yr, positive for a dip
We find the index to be -4.1 yr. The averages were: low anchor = 1.33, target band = 1.57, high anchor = 1.45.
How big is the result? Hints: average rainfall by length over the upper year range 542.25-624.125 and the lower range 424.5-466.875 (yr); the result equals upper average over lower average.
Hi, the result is 1.14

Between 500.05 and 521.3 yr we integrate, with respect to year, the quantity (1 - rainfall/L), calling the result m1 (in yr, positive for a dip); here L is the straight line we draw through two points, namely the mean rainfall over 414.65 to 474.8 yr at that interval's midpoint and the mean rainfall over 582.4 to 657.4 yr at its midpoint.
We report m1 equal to -1.4 yr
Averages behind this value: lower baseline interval 1.28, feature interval 1.42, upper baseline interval 1.43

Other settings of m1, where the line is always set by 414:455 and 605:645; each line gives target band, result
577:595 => -0.7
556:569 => -3.0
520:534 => -0.8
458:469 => -1.5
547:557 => -1.2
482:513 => -1.8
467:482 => 1.6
